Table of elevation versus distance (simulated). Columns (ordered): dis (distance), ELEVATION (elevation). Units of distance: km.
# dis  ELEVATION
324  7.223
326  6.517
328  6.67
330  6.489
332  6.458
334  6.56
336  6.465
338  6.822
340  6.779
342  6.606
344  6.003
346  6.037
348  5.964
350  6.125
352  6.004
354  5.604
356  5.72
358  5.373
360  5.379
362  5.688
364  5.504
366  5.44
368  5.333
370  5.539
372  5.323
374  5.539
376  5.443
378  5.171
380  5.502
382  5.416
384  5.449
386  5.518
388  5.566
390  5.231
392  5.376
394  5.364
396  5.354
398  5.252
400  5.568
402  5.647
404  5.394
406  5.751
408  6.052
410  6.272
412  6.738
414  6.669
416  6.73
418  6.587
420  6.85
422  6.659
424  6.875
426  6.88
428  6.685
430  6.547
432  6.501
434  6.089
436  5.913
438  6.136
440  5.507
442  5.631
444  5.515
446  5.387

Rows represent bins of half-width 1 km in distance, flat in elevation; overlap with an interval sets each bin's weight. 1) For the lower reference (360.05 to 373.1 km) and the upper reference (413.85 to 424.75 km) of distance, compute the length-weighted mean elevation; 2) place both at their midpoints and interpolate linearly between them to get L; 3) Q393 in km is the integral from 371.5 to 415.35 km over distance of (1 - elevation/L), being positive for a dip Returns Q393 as 3.44 km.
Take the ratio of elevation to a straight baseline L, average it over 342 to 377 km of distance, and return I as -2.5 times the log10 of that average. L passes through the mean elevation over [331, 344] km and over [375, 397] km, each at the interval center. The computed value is 0.07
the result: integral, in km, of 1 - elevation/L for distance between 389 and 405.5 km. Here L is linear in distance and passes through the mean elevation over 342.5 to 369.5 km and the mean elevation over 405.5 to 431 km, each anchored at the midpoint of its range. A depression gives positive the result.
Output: 2.31 km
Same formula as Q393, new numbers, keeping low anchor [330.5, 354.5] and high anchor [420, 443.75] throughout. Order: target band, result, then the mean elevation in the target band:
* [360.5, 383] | 3.07 km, 5.44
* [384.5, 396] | 1.64 km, 5.41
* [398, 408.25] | 1.13 km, 5.61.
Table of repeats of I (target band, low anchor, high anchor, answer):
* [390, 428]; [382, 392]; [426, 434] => -0.01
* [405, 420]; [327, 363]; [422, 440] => -0.01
